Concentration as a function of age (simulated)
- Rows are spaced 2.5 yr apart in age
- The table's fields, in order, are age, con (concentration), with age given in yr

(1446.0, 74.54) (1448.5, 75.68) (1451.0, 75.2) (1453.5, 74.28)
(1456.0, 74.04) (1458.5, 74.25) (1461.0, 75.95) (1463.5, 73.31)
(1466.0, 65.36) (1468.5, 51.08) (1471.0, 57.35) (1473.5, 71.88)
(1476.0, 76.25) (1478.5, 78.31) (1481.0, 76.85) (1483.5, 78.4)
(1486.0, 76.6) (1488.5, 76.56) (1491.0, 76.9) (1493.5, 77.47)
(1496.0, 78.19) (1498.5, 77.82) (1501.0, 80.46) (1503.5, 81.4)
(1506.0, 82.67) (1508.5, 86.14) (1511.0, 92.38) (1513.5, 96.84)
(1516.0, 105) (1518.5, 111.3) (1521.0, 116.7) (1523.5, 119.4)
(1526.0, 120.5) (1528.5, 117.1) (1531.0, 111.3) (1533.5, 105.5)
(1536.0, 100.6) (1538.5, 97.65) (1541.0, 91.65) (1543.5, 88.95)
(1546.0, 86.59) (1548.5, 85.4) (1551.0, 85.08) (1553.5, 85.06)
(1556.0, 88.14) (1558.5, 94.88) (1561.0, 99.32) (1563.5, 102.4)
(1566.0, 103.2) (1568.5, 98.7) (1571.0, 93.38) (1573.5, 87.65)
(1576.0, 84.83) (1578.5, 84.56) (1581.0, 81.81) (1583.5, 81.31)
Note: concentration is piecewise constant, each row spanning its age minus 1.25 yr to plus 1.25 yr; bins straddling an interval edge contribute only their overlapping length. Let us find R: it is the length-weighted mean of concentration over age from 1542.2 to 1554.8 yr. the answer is 86.2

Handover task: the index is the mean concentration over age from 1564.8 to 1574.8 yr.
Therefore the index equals 95.6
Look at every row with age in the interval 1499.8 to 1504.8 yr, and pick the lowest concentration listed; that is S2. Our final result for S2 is 80.46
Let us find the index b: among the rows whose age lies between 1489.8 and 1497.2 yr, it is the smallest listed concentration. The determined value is 76.9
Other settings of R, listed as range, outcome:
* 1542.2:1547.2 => 87.8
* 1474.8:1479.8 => 77.3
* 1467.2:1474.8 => 60.2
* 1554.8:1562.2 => 94.1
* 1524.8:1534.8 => 114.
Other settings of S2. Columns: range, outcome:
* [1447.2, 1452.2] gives 75.2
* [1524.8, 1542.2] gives 91.65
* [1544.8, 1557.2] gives 85.06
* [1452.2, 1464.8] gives 73.31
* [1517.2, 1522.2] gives 111.3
